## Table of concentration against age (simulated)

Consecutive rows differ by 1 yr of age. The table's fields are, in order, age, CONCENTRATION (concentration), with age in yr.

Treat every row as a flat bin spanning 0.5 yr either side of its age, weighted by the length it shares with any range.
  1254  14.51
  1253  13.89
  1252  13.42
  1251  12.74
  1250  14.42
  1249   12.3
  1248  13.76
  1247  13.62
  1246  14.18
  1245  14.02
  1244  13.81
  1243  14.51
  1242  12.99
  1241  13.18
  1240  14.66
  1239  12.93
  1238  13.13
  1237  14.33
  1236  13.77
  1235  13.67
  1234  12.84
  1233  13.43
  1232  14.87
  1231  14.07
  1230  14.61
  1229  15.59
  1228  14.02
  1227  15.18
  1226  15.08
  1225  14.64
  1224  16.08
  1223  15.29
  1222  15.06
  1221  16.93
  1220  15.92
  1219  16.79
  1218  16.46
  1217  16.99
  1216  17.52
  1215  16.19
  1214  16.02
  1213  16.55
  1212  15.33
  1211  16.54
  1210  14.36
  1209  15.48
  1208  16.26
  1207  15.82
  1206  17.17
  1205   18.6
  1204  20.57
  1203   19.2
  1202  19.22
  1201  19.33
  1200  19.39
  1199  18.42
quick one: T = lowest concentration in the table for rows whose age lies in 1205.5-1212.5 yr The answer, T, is 14.36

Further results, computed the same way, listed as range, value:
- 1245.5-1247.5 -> 13.62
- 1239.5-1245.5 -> 12.99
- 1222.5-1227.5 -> 14.64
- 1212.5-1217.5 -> 16.02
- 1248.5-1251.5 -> 12.3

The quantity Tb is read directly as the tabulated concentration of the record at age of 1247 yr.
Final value 13.62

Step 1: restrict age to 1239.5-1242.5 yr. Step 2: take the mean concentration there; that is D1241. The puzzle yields 13.6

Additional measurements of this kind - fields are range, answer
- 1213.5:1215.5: 16.1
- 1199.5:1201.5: 19.4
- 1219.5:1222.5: 16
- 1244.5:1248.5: 13.9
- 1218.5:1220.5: 16.4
